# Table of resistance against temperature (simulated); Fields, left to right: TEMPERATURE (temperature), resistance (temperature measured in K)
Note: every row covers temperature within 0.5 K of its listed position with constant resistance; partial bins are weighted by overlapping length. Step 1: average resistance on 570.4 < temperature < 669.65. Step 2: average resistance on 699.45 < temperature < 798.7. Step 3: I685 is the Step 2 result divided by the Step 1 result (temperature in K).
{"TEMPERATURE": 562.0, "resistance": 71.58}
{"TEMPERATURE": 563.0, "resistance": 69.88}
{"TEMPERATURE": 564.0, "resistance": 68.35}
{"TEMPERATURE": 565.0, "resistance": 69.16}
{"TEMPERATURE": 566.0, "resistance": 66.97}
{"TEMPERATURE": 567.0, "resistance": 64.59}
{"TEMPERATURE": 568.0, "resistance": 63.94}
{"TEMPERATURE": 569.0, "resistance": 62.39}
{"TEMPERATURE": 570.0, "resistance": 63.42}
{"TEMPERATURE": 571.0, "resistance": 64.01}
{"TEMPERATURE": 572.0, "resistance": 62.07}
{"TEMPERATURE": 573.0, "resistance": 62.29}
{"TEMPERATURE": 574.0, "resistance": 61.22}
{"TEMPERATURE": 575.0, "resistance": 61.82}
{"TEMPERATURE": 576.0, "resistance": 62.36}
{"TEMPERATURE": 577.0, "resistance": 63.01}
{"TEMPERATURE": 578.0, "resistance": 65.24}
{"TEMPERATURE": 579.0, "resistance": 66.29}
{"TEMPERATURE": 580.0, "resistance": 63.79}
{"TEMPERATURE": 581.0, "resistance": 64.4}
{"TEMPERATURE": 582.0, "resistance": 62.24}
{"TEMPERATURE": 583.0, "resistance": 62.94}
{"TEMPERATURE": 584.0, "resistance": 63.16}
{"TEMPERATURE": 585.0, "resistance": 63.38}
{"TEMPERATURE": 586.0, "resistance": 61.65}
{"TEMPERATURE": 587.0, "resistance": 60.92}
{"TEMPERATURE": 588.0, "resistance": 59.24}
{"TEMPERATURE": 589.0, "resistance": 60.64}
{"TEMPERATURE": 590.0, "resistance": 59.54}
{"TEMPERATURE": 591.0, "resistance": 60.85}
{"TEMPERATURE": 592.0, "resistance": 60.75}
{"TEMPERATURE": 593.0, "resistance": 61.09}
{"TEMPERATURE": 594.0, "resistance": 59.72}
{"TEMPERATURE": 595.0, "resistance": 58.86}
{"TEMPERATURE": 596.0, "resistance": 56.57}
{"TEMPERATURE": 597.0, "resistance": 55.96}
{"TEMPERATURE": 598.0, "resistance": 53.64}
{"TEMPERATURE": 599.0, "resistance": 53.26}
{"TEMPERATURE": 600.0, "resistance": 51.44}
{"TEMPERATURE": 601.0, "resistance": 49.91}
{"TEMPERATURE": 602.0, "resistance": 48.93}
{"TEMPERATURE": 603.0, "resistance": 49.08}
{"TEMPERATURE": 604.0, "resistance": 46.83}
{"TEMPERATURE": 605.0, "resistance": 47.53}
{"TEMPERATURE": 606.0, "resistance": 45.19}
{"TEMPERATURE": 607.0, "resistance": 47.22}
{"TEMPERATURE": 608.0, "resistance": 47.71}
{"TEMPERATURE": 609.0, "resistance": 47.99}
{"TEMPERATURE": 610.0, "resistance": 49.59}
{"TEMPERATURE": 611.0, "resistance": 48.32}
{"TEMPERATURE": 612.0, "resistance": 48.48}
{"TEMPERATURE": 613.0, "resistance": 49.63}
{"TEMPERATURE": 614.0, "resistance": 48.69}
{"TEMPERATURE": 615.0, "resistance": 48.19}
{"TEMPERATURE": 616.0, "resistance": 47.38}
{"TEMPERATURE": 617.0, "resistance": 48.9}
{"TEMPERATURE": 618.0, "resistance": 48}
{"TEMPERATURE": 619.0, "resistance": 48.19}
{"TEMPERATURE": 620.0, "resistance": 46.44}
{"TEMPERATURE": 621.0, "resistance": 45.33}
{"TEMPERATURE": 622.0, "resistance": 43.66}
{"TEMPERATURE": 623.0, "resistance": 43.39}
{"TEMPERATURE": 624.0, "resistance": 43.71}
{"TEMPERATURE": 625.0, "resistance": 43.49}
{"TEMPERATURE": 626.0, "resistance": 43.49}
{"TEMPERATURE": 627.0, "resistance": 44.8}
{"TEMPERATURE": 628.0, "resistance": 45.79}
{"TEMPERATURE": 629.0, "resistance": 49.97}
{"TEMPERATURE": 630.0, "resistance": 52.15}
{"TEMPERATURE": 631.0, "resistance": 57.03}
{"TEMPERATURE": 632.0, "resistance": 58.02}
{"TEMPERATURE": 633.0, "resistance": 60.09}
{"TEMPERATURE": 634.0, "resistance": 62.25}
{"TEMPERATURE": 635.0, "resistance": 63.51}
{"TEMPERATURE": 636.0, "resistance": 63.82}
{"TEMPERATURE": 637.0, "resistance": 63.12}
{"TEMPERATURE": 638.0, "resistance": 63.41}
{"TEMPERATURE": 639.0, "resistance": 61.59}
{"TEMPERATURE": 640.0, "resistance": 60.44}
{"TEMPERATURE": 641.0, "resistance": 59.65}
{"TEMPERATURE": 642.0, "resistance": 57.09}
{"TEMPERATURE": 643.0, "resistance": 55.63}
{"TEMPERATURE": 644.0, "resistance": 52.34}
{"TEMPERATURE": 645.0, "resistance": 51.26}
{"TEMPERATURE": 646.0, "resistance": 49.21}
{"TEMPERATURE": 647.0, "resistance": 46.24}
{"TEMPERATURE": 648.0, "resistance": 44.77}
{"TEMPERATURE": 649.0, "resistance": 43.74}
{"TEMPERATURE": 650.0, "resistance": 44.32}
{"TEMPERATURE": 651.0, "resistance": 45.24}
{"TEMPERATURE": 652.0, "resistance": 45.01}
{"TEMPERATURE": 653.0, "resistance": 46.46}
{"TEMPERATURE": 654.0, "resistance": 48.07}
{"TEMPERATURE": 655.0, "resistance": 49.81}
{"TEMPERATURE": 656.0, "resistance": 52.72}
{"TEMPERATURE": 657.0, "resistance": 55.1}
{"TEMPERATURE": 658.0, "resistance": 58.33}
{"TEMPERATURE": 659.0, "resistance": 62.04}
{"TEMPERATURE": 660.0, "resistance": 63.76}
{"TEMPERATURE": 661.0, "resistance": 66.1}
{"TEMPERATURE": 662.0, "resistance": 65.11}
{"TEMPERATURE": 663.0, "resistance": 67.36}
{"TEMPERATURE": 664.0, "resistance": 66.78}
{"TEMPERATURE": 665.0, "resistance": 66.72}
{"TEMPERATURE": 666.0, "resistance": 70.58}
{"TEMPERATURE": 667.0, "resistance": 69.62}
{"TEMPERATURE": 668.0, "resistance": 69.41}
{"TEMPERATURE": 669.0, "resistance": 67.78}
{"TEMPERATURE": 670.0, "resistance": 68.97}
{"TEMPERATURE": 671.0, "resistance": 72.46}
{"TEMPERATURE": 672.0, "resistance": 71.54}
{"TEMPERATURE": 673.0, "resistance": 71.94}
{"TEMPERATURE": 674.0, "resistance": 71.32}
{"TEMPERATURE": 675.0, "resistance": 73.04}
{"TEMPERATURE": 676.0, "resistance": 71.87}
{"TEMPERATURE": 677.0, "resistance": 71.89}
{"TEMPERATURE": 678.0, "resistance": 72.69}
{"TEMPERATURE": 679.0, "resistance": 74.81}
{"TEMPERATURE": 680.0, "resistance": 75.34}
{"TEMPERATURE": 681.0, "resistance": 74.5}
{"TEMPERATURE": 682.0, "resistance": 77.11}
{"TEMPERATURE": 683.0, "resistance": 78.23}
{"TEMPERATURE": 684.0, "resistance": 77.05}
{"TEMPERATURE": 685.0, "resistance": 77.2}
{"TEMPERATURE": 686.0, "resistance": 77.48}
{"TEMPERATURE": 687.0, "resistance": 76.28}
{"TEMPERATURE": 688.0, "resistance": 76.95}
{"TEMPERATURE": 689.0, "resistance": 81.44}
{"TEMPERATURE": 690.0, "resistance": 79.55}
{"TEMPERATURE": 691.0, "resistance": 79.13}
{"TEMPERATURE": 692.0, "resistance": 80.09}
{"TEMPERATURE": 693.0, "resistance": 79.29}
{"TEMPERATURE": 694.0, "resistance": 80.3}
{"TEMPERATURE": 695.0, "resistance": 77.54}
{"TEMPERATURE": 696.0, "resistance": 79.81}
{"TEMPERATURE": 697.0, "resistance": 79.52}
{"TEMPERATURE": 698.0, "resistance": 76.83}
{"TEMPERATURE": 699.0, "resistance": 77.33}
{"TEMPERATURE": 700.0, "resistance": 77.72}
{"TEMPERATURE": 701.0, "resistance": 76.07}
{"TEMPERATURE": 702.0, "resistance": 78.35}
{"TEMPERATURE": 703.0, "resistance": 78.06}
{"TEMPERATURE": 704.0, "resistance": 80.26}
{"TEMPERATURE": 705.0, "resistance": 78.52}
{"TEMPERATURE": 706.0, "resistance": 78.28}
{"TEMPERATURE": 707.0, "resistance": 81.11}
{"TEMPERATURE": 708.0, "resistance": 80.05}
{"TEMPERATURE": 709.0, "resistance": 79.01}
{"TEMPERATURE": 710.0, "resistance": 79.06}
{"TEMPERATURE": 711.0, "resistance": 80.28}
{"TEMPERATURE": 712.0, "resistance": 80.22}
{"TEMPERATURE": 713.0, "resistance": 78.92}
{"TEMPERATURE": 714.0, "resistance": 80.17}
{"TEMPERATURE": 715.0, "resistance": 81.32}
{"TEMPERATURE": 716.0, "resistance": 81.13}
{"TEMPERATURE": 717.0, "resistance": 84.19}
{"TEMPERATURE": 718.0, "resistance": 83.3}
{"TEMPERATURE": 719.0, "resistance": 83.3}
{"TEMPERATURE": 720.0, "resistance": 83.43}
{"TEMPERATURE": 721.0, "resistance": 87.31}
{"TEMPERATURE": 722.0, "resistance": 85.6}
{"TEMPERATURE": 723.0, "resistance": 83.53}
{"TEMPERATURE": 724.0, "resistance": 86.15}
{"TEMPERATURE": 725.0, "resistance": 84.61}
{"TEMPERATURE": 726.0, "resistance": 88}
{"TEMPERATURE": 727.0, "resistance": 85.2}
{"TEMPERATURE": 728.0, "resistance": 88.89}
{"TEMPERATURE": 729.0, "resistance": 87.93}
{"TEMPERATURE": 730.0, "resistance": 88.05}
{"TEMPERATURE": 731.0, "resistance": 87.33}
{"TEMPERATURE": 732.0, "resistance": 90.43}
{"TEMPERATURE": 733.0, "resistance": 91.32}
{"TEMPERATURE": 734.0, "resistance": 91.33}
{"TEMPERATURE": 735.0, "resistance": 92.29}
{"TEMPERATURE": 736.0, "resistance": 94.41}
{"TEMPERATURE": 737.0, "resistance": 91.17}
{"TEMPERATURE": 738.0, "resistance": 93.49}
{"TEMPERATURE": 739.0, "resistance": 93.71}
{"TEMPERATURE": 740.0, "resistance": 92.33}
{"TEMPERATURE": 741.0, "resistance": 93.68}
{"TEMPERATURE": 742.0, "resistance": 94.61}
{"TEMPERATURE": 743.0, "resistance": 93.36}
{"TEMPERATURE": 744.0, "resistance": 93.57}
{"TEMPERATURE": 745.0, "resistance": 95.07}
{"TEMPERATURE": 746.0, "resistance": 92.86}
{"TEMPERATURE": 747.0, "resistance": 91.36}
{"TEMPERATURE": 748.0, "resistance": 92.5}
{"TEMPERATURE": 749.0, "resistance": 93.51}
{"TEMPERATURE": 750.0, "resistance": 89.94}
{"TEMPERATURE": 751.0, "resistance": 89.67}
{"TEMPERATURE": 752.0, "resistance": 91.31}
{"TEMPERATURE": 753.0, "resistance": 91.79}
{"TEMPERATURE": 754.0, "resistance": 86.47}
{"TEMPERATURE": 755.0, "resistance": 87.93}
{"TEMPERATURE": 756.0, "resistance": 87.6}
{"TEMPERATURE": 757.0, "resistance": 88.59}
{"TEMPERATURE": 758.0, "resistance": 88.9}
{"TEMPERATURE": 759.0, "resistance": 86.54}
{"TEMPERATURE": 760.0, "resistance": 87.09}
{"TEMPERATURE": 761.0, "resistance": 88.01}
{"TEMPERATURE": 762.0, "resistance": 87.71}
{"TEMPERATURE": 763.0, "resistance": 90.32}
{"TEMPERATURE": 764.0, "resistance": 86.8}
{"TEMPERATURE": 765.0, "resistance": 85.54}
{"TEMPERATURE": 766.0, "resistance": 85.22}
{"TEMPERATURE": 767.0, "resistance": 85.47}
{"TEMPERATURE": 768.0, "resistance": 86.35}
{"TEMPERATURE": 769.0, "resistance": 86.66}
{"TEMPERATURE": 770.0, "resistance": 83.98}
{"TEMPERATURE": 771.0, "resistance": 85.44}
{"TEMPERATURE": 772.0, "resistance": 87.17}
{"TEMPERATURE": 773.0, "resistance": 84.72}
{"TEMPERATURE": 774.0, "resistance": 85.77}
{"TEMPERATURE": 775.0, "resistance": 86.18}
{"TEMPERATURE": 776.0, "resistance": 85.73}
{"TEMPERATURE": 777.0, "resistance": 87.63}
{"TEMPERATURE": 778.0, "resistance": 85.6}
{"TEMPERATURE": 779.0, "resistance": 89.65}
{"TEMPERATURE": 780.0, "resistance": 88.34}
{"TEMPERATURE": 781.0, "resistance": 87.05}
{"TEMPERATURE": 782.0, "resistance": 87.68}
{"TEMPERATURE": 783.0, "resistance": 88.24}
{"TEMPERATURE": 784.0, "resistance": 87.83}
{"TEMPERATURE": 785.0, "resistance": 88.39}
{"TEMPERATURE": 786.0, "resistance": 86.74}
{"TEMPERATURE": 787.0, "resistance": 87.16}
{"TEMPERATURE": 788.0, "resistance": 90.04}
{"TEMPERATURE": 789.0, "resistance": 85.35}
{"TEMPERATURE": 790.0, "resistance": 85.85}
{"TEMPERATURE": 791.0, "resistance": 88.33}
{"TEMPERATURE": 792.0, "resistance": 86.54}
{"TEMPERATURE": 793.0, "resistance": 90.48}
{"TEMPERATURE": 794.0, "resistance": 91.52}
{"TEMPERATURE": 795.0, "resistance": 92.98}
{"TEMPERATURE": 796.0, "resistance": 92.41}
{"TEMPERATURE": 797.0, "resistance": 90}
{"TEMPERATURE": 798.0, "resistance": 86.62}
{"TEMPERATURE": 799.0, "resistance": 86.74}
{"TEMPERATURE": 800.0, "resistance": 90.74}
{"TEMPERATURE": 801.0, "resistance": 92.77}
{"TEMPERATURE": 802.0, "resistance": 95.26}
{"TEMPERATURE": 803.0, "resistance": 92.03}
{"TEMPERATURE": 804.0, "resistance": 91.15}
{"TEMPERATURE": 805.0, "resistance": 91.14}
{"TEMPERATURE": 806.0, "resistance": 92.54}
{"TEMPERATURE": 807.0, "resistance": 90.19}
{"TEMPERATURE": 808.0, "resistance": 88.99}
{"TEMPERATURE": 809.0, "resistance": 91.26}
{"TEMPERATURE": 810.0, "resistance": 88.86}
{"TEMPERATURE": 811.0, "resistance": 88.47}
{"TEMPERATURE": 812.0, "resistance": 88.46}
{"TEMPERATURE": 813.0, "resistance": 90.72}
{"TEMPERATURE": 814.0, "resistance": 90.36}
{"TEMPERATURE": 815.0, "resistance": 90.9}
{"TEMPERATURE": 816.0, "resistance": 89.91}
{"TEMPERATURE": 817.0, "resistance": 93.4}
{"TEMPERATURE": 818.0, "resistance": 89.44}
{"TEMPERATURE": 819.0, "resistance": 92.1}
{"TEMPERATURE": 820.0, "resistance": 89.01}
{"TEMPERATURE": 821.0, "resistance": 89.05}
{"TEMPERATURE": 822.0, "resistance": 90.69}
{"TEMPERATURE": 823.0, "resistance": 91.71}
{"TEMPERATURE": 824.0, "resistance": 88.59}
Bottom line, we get 1.6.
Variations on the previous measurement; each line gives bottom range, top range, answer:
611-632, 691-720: 1.67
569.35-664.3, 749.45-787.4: 1.59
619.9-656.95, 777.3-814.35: 1.73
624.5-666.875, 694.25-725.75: 1.45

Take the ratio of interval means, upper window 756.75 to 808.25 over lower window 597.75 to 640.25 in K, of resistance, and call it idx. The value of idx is 1.74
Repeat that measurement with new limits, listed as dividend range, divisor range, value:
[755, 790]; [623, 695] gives 1.38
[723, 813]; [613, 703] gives 1.43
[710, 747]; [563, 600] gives 1.42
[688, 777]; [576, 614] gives 1.53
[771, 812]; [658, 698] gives 1.21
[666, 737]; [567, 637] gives 1.45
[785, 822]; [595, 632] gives 1.84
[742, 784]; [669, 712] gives 1.15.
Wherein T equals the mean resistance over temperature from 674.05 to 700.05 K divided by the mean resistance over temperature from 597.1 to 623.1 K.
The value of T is 1.6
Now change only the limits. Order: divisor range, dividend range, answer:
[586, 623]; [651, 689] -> 1.30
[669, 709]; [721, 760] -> 1.18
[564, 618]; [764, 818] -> 1.55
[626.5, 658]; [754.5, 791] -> 1.63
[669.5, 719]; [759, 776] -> 1.11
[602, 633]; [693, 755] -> 1.78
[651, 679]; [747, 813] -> 1.38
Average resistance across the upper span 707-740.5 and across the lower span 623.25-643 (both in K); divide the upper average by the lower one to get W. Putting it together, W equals 1.6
